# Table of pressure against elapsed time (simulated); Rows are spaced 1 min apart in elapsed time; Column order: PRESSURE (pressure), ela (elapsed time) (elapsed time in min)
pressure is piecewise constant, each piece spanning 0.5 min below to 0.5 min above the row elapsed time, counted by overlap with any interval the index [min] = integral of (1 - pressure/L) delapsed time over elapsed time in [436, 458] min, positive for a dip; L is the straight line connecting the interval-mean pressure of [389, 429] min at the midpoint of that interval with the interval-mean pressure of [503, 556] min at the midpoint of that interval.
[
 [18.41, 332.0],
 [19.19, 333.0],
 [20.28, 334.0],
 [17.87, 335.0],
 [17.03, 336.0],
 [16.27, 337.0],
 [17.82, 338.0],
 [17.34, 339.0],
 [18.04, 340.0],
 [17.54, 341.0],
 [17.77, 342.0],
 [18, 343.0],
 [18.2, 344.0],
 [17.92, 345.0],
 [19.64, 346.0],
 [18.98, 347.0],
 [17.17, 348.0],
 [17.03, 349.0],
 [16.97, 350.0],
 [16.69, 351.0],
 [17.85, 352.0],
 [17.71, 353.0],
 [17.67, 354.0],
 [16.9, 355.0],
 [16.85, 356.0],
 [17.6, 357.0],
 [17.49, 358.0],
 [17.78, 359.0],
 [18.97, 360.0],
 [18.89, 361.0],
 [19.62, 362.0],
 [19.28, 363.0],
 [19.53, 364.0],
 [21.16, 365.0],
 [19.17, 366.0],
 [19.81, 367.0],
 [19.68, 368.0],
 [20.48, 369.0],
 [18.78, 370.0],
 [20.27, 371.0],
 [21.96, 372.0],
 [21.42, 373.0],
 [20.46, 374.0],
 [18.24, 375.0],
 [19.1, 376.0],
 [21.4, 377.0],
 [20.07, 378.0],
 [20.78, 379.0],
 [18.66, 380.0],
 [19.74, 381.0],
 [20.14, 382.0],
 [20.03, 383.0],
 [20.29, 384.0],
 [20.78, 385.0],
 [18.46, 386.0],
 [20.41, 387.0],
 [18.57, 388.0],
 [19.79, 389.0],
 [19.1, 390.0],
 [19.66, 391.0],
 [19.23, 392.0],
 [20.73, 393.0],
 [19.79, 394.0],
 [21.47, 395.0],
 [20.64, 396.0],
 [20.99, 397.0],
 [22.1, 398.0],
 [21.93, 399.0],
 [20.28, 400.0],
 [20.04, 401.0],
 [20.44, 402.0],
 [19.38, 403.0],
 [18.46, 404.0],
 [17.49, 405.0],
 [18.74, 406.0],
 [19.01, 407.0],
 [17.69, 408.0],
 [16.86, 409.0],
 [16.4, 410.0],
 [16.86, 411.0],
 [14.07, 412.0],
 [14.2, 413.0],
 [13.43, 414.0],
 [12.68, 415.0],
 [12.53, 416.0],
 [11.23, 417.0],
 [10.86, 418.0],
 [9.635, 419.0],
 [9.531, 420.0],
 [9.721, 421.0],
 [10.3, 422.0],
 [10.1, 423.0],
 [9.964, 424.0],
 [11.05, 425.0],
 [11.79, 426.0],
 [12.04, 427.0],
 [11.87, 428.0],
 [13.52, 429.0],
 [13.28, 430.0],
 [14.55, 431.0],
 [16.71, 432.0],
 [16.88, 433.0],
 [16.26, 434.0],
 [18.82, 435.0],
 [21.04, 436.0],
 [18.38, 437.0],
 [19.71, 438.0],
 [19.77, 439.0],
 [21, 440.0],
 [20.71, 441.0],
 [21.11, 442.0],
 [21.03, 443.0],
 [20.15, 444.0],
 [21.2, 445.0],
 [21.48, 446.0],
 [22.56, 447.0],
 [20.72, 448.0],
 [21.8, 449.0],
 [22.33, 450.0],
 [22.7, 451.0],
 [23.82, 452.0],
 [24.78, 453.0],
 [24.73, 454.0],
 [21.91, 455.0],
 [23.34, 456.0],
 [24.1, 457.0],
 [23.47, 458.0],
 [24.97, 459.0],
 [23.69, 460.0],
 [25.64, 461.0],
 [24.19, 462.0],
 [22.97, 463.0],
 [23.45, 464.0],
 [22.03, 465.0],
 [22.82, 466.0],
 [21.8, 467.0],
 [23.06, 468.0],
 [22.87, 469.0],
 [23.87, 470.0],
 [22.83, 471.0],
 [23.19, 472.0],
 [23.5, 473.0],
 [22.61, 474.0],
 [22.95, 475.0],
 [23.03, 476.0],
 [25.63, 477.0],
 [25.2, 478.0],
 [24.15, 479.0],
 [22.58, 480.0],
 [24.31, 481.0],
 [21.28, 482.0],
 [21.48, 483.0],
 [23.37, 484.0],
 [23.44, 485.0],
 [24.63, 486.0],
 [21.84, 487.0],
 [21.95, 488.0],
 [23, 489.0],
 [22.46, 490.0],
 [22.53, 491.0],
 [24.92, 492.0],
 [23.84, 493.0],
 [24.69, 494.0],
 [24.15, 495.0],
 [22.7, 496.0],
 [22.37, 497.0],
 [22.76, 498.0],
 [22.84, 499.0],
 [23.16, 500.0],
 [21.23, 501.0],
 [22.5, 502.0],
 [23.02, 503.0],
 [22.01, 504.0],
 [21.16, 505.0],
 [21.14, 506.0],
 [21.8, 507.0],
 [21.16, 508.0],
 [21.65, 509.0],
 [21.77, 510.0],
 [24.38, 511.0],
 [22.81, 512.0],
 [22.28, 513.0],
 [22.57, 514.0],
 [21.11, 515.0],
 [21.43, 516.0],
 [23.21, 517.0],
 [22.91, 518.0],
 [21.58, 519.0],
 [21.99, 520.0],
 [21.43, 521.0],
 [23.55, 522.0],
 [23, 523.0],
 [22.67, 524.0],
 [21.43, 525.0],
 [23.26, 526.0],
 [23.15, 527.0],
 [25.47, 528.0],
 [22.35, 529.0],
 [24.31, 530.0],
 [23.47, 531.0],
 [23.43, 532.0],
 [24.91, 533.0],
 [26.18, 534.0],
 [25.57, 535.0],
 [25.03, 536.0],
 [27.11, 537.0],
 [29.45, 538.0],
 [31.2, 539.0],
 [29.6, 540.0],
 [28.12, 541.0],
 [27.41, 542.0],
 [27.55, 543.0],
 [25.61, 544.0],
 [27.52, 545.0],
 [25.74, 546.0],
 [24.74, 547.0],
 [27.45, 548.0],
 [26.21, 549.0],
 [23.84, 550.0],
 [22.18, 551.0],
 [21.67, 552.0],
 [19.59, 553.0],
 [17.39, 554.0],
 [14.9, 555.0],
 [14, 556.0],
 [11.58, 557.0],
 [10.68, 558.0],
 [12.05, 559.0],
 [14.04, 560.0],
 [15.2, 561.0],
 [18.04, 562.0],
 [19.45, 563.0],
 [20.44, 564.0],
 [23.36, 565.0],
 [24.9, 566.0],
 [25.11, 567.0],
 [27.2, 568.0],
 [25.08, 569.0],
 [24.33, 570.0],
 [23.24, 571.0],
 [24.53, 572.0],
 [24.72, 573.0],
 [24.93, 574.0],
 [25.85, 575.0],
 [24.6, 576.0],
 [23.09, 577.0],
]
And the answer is -4.1 min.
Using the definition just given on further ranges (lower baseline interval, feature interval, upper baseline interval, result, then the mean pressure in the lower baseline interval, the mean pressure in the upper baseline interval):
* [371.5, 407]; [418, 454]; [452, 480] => 8.3 min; 20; 23.6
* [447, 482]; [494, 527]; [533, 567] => 0.7 min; 23.3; 22.4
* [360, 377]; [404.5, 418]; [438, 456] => 3.6 min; 19.9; 21.9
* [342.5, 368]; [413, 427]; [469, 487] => 6.6 min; 18.3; 23.4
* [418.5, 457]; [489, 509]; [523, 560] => -1.7 min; 17.7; 23.1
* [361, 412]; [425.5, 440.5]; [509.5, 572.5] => 3.1 min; 19.6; 22.8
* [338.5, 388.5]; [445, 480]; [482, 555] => -2.2 min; 18.9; 23.5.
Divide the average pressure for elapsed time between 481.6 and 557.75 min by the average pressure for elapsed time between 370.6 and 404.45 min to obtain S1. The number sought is 1.15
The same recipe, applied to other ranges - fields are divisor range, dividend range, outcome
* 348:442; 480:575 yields 1.29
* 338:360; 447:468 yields 1.31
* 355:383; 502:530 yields 1.15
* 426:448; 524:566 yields 1.25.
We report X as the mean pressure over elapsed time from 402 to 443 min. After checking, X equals 15.3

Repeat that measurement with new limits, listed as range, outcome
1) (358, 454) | 18.2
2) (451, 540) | 23.4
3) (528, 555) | 25.1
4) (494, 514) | 22.4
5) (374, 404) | 20.1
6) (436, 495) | 22.8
